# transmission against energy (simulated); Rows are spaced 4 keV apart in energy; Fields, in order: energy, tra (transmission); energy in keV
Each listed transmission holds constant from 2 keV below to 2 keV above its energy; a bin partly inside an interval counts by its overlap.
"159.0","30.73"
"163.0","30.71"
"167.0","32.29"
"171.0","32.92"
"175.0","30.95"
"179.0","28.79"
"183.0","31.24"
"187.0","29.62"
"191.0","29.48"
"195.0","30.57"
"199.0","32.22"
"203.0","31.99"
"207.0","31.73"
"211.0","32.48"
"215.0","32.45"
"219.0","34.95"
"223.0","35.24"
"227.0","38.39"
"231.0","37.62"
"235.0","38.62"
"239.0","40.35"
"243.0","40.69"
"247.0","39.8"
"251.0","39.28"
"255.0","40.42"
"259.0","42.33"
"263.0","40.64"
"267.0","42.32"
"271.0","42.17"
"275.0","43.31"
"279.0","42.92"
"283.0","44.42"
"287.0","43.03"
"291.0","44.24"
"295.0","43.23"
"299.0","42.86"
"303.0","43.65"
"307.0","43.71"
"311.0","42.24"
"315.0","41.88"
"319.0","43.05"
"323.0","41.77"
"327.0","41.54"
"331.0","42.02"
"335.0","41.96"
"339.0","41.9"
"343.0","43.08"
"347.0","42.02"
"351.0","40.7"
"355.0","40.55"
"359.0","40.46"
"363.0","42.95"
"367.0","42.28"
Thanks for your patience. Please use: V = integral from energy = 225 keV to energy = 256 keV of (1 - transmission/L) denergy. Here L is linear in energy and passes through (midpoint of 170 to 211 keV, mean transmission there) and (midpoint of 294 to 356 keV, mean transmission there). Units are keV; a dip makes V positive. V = -3.7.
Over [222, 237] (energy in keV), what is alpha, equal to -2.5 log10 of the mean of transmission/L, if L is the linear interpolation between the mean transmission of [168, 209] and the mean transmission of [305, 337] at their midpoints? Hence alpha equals -0.095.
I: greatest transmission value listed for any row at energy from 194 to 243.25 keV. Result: 40.69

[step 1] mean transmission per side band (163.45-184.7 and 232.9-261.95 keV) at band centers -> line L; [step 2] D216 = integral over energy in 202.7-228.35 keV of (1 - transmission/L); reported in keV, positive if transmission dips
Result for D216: 1.7 keV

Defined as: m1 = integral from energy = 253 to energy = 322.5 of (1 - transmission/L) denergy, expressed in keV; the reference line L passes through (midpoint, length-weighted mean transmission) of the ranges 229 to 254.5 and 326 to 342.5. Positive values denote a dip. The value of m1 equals -3.4 keV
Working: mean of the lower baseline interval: 39.5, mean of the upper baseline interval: 42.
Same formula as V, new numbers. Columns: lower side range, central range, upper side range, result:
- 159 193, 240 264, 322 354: -3.0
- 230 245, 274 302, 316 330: -1.7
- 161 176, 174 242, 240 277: 4.7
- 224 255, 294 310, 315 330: -0.7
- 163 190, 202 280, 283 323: -2.5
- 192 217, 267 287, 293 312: -1.4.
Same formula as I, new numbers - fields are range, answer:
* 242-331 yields 44.42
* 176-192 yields 31.24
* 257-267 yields 42.33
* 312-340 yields 43.05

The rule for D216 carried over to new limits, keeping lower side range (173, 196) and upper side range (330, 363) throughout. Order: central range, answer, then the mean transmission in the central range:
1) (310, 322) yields -0.9 keV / 42.4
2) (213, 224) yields -0.5 keV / 34.1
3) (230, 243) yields -2.1 keV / 39.2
